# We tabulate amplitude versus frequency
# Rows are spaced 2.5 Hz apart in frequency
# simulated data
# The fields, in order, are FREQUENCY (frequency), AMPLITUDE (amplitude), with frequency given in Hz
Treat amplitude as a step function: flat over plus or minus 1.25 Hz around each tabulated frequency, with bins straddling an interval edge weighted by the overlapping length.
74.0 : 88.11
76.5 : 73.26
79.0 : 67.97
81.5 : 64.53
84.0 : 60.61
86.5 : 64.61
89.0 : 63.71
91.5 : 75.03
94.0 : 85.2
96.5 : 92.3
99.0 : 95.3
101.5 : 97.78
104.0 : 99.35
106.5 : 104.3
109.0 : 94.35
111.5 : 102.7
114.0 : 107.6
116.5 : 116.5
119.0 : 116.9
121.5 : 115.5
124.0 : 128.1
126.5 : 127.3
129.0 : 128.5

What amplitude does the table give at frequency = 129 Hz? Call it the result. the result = 128.5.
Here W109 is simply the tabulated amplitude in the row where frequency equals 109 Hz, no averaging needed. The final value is 94.35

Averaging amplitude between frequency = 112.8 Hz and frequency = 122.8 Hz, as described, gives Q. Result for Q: 114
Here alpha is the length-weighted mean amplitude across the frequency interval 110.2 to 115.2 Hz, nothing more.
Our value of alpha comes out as 105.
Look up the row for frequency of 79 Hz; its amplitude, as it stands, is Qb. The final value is 67.97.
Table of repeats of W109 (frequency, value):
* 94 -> 85.2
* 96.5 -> 92.3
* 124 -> 128.1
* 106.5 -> 104.3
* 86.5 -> 64.61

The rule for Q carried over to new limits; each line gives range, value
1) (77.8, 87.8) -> 64.4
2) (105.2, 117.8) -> 105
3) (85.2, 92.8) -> 67.9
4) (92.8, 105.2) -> 94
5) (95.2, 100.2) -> 93.7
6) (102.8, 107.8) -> 102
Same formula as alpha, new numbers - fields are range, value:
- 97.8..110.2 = 98.2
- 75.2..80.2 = 70.8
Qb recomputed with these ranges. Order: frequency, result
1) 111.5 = 102.7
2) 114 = 107.6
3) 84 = 60.61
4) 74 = 88.11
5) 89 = 63.71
